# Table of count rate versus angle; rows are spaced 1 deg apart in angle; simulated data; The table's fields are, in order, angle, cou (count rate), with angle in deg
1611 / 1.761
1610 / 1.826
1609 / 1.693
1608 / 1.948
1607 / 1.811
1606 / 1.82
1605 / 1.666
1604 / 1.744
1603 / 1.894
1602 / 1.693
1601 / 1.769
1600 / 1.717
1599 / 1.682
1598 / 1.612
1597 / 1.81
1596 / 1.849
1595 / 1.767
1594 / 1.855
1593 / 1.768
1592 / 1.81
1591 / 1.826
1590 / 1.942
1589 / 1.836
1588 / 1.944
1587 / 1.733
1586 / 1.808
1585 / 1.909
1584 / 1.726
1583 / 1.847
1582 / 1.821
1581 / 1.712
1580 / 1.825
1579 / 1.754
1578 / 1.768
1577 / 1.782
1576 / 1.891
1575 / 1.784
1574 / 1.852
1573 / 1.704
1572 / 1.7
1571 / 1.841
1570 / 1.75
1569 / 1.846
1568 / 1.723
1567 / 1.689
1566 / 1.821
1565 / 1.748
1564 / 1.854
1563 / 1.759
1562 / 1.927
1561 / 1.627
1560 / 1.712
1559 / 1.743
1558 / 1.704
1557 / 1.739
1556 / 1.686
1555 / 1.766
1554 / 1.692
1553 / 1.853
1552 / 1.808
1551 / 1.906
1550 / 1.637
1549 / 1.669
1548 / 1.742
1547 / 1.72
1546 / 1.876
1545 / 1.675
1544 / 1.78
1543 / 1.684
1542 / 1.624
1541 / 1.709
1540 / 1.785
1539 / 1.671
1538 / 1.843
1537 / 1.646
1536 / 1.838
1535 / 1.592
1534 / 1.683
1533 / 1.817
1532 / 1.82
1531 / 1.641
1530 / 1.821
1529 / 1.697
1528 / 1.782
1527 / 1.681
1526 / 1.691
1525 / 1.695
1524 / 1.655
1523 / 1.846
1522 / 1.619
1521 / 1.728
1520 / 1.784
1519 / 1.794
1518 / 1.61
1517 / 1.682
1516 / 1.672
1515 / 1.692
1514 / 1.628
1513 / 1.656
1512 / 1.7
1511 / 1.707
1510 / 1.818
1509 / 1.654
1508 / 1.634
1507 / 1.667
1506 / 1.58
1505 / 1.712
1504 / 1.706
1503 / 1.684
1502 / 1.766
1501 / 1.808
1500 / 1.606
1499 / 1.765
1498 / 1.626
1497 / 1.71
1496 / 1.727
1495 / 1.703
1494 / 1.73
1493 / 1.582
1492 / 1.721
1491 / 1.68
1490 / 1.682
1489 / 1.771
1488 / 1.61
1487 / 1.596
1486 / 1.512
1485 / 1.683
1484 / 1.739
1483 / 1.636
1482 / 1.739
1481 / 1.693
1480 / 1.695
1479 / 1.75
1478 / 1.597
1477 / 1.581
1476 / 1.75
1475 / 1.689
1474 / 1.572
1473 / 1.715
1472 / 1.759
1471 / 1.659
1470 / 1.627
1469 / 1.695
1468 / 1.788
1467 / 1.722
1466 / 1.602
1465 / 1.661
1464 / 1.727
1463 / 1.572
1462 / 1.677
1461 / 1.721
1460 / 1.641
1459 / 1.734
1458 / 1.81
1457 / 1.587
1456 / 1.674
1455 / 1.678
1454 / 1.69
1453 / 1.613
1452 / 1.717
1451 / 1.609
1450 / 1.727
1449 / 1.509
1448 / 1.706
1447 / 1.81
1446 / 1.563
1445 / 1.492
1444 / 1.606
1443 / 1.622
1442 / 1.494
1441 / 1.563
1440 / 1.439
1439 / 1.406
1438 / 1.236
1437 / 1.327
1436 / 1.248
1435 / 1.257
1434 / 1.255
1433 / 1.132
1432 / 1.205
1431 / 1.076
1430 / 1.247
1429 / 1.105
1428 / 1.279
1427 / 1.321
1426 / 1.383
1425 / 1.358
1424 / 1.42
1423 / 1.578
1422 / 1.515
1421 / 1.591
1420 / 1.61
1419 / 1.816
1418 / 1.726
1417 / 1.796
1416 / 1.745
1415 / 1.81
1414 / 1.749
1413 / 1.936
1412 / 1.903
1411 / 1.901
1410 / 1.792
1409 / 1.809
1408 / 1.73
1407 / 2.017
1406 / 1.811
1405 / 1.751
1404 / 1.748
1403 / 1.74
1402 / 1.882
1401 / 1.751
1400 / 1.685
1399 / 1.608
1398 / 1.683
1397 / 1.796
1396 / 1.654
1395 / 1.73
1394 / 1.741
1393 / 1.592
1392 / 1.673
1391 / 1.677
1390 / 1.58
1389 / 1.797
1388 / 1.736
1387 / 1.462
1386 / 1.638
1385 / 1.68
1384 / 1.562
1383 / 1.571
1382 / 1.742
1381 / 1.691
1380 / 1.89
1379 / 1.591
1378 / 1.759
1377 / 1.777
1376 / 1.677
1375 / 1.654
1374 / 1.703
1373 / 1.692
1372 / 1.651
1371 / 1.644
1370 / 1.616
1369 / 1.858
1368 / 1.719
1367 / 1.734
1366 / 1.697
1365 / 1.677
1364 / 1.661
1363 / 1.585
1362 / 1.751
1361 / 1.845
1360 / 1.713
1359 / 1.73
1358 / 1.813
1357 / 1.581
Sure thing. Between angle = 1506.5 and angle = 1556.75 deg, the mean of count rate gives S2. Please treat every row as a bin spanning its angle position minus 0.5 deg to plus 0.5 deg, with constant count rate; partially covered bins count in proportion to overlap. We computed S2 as 1.72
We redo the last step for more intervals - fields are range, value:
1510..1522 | 1.7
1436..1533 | 1.66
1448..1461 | 1.67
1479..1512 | 1.69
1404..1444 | 1.54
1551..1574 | 1.76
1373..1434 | 1.64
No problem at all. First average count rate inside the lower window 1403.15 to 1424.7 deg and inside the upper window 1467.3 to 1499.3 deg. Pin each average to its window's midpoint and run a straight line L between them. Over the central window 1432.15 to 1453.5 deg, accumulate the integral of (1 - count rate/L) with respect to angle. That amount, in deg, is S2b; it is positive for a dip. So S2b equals 2.9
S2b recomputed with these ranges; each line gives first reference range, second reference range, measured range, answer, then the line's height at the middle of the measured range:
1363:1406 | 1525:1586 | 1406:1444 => 4.00 deg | 1.71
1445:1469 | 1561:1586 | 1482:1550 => 1.16 deg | 1.73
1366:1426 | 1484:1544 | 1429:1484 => 4.05 deg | 1.7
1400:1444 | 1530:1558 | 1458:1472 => -0.54 deg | 1.62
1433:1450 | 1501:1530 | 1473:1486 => -0.69 deg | 1.59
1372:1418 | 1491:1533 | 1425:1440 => 4.04 deg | 1.72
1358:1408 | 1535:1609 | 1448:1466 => 0.69 deg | 1.73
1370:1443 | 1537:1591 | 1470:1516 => 0.46 deg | 1.7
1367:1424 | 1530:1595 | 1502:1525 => 0.79 deg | 1.75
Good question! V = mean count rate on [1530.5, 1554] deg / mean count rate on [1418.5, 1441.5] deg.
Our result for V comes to 1.28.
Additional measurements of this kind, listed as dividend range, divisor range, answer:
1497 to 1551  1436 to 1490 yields 1.05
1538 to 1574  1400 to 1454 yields 1.11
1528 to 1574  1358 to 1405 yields 1.03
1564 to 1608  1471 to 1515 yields 1.06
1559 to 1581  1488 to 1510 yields 1.05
